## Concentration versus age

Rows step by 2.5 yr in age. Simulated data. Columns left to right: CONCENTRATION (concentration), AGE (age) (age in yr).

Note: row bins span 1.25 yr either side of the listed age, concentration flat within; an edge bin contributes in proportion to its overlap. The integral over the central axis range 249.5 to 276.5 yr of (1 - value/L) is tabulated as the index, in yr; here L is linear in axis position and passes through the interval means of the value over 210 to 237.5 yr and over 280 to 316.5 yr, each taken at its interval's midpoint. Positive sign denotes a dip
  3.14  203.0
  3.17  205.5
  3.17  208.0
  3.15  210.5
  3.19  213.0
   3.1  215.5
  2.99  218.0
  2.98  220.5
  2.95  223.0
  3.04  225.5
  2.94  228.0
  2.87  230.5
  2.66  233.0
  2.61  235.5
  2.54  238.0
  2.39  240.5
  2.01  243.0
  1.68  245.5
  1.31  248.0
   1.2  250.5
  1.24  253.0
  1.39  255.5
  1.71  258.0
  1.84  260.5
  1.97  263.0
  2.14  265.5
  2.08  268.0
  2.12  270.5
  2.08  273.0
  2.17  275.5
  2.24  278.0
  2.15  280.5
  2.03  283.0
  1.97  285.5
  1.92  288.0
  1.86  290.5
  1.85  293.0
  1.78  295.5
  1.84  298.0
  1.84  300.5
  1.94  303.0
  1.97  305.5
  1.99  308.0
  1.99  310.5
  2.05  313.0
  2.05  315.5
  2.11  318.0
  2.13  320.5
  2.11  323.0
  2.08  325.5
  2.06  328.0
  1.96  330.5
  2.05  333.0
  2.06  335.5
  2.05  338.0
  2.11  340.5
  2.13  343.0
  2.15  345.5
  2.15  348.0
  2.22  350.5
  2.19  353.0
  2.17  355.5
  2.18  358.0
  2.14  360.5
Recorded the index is 6.5 yr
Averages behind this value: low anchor 2.94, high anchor 1.94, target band 1.82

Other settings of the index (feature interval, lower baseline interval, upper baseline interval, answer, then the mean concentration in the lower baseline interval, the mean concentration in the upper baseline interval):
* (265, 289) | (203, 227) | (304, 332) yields 3.6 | 3.08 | 2.04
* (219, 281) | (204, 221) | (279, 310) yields 9.7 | 3.11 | 1.93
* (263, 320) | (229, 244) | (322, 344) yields 6.4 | 2.53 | 2.07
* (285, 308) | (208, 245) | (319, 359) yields 4.7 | 2.8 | 2.11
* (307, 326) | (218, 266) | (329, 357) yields 0.6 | 2.2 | 2.11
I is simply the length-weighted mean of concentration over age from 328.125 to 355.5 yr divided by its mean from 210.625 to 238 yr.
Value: 0.72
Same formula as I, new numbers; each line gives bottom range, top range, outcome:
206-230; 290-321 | 0.64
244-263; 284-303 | 1.23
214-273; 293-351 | 0.90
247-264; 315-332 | 1.36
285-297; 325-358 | 1.13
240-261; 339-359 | 1.34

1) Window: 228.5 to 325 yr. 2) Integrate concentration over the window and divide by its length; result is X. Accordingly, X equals 2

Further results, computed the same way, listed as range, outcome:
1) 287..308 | 1.88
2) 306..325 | 2.06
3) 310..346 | 2.07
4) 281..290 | 1.98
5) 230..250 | 2.2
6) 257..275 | 2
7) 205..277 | 2.36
